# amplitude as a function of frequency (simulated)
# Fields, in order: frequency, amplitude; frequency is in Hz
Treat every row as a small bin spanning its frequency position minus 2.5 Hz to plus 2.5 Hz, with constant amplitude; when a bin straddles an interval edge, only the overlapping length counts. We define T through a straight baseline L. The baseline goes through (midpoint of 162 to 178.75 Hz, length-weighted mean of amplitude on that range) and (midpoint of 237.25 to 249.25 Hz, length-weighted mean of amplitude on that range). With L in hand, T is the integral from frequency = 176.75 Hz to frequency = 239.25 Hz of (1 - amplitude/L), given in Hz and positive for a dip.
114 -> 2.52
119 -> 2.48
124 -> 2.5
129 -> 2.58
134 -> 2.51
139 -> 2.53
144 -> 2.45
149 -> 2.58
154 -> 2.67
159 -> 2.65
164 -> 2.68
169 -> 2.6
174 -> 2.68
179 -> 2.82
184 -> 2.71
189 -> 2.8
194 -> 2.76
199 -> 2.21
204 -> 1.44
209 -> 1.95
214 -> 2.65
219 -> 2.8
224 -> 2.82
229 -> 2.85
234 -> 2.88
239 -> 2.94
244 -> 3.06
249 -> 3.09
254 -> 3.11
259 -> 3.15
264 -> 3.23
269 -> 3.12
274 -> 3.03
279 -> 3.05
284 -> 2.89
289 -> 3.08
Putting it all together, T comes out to 6.2 Hz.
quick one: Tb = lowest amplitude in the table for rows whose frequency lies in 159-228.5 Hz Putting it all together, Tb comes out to 1.44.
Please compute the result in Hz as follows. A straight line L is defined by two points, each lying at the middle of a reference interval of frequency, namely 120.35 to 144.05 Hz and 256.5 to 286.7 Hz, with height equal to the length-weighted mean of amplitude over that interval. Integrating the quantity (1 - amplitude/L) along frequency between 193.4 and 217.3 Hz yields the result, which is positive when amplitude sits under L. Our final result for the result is 5.4 Hz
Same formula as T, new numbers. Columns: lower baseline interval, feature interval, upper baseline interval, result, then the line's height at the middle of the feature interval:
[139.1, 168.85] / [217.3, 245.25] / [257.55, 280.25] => 0.6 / 2.95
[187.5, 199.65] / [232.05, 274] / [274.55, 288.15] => -2.9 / 2.88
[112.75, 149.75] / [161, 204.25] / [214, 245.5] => 1.9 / 2.7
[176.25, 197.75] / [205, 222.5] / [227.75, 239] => 2.6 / 2.82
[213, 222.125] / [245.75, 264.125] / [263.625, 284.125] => -1.1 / 2.96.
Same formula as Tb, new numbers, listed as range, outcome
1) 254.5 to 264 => 3.15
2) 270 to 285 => 2.89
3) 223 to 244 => 2.82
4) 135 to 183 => 2.45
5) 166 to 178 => 2.6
